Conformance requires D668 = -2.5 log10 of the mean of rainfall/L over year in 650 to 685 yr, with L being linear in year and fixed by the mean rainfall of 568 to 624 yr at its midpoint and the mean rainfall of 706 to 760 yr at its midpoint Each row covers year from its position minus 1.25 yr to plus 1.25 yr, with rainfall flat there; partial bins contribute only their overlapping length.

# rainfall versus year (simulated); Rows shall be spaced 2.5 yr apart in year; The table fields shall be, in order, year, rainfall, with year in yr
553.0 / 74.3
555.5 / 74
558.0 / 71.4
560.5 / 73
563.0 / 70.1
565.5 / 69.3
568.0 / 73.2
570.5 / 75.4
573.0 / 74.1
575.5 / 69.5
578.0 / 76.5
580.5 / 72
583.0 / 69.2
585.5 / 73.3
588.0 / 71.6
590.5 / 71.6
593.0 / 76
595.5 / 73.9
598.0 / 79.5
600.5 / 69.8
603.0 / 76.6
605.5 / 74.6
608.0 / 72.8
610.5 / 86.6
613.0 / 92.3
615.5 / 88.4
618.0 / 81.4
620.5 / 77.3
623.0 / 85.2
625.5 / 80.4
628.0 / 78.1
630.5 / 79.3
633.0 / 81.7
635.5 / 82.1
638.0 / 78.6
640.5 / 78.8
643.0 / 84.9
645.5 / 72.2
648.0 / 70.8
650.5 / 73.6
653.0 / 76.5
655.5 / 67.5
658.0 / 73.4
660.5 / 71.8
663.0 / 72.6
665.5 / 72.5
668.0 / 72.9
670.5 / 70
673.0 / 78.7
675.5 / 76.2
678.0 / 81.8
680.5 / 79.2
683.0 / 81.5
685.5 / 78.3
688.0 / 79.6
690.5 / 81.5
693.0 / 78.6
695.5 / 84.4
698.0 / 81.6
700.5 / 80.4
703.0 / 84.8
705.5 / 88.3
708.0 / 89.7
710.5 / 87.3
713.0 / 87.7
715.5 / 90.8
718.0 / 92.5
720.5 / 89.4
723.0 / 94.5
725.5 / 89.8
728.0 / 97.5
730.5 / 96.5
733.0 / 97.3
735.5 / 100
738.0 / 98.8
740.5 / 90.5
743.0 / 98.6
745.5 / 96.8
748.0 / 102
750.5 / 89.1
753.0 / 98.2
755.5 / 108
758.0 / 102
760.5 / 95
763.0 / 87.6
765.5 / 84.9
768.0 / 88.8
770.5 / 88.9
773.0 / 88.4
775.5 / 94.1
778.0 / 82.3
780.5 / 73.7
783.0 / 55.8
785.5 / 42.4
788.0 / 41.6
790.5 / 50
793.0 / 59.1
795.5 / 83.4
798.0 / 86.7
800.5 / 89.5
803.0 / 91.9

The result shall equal 0.15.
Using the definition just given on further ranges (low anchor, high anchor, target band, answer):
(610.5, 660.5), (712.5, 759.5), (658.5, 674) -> 0.16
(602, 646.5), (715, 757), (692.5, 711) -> 0.08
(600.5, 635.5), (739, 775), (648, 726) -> 0.09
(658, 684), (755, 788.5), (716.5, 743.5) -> -0.20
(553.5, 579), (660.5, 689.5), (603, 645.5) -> -0.09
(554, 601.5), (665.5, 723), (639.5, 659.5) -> 0.06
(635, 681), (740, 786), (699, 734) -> -0.10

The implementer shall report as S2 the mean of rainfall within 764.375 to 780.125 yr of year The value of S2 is 87.1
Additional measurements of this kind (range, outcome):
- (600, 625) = 80.8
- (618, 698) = 77.5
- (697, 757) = 93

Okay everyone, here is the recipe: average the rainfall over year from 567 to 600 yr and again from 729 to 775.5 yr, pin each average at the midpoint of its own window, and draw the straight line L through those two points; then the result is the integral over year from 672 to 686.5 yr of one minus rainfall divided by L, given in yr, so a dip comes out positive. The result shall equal 1.1 yr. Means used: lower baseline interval 73.4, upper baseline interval 95.1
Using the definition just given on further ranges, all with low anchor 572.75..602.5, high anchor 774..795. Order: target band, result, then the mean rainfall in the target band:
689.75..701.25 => -2.3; 81.3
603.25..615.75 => -1.7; 82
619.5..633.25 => -1.7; 80.3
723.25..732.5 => -4.0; 94.8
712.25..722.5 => -3.7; 90.5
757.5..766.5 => -3.8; 91.8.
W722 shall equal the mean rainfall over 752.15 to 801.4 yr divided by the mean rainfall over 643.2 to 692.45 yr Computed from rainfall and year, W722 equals 1.06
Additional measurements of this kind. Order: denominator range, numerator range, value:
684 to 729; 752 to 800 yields 0.92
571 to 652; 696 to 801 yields 1.12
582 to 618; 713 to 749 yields 1.23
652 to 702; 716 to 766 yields 1.24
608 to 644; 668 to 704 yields 0.97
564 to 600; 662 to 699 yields 1.07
